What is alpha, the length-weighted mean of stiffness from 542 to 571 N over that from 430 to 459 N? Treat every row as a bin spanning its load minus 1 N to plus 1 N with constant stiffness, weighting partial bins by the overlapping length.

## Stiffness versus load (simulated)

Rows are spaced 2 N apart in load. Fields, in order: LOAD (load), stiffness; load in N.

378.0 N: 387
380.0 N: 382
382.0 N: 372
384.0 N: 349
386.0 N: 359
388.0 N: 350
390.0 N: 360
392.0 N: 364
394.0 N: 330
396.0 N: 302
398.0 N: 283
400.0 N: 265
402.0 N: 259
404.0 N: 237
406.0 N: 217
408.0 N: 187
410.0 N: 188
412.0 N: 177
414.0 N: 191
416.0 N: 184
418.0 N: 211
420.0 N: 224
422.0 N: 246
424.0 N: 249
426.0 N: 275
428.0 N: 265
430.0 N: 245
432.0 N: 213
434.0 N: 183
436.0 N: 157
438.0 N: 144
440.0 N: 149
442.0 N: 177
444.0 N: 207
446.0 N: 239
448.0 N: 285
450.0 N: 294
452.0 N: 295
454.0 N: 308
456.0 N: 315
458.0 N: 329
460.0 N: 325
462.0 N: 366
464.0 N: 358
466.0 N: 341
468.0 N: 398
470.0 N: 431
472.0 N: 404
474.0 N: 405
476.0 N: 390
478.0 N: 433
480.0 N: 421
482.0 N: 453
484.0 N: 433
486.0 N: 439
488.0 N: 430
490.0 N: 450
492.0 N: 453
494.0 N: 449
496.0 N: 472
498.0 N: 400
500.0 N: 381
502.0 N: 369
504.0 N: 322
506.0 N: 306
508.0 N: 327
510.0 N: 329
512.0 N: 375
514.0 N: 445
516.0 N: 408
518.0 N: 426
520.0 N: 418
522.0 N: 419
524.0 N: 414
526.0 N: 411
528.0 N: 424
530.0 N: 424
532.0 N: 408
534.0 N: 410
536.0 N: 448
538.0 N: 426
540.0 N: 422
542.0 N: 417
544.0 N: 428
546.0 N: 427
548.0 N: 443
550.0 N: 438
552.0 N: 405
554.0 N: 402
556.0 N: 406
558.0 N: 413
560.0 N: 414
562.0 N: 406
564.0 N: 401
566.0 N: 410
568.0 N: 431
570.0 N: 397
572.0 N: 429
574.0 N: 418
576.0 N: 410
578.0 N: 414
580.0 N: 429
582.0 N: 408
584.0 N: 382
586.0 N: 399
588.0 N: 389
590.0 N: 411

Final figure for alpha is 1.76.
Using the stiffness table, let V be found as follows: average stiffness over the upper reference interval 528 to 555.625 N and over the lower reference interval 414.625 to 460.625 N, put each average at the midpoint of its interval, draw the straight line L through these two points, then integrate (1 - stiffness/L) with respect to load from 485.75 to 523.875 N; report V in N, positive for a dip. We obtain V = -4.8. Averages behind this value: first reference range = 239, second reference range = 423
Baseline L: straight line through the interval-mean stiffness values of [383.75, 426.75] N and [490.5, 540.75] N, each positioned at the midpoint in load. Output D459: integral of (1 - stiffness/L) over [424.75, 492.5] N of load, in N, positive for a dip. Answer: 2.7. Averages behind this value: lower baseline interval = 262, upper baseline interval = 404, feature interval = 323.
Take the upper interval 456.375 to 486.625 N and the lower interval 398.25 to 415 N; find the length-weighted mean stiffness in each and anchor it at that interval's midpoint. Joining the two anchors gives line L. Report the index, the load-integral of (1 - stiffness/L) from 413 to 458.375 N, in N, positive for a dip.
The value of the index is 9.6 N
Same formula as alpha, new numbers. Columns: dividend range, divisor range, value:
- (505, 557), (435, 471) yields 1.43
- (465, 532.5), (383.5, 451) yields 1.66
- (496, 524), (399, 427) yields 1.73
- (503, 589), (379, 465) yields 1.53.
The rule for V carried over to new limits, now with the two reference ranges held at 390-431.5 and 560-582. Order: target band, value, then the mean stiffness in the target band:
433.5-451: 4.8 N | 204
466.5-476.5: -3.0 N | 403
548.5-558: -0.5 N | 414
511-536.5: -3.6 N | 417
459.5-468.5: -1.6 N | 357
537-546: -0.9 N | 424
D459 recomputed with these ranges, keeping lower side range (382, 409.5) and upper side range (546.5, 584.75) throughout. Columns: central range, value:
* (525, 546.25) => -1.6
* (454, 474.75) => -1.1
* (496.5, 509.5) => 0.6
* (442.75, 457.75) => 2.5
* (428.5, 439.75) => 4.7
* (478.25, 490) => -2.6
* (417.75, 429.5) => 2.6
